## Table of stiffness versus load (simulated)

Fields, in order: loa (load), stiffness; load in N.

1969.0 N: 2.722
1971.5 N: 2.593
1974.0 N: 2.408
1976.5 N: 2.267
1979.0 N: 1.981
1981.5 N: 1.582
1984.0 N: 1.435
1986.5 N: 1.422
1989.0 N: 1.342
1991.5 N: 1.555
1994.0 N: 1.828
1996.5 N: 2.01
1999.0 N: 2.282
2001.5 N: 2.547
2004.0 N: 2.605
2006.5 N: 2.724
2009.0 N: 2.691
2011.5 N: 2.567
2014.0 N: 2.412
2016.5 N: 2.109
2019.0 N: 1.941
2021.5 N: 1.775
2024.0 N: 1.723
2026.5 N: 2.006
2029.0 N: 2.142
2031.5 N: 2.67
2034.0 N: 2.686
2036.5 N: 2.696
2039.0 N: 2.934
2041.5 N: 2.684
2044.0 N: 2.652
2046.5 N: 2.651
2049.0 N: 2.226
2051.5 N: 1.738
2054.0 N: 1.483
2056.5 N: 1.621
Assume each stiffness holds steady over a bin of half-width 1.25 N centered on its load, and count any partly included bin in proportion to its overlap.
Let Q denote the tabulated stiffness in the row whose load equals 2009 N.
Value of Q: 2.691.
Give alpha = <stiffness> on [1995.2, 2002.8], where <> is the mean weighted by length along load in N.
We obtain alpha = 2.28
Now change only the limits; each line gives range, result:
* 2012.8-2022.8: 2.06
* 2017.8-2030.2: 1.92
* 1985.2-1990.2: 1.38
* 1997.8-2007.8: 2.54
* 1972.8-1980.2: 2.22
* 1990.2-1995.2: 1.69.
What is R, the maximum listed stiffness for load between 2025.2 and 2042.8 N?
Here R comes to 2.934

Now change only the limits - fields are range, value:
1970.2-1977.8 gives 2.593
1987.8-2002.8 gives 2.547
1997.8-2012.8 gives 2.724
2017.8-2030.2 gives 2.142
